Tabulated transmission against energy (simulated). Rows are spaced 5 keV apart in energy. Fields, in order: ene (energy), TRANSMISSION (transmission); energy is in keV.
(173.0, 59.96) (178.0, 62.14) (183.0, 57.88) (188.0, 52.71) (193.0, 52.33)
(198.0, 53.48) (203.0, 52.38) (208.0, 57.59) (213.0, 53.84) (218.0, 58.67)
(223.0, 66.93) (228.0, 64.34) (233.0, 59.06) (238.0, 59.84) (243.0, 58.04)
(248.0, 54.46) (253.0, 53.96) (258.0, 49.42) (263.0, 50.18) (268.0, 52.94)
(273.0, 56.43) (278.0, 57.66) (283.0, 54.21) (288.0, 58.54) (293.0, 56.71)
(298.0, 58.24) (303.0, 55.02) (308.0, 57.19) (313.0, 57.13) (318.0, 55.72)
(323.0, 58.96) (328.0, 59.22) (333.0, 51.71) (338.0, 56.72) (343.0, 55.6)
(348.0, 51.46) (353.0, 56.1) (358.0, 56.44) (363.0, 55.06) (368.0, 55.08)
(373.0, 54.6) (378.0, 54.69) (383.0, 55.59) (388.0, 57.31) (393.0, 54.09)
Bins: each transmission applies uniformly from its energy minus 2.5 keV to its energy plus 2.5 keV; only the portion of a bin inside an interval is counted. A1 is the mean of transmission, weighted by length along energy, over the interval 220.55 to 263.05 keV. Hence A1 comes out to 57.8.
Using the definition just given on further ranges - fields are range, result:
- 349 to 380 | 55.2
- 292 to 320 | 56.7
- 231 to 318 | 55.8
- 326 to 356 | 55.1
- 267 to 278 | 55.6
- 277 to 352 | 56.2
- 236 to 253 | 56.9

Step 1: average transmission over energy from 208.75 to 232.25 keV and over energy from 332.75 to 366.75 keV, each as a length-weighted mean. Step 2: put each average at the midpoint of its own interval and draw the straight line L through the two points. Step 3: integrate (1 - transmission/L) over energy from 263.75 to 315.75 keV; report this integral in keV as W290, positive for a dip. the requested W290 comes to 1.2 keV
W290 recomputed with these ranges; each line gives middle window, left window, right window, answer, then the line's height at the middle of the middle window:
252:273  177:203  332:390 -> 1.15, 55.1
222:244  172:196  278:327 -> -1.81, 56.8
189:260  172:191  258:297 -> -0.17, 56.6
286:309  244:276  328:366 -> -1.33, 54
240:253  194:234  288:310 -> 0.38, 57.6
